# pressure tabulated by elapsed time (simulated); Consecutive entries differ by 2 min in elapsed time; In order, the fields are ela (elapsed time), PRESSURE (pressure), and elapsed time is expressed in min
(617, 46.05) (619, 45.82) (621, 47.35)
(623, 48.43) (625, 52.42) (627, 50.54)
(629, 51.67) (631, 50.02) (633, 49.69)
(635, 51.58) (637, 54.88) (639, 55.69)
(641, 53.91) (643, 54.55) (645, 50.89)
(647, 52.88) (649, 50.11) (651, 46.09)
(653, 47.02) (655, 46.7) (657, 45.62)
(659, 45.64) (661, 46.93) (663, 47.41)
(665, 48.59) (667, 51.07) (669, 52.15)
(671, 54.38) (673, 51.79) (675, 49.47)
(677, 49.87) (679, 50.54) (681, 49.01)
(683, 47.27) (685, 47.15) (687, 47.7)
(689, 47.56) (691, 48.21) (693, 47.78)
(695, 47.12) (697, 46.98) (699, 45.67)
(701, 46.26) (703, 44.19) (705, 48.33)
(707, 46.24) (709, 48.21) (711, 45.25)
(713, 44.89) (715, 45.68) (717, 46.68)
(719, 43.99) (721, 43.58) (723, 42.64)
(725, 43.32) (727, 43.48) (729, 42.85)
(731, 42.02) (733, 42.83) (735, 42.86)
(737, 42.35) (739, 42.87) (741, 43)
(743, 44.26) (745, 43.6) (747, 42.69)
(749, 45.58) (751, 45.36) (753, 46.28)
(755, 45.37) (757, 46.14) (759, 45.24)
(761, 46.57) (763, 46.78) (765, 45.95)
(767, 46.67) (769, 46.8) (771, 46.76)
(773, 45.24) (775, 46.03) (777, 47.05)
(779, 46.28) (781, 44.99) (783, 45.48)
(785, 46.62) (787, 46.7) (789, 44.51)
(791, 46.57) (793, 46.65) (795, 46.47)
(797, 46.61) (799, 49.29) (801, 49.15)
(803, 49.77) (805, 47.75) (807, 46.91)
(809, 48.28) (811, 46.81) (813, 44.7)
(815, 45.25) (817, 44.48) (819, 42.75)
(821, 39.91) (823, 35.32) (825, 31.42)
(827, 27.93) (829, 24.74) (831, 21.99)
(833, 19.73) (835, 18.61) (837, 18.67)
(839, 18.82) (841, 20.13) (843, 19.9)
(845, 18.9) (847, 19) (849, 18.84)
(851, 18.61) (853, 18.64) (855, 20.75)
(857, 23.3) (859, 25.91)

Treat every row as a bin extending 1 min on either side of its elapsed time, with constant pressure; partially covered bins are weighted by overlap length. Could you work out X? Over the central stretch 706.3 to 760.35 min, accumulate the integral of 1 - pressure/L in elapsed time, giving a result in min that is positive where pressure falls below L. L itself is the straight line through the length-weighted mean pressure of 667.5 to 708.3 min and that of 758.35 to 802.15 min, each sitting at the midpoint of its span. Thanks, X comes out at 3.6 min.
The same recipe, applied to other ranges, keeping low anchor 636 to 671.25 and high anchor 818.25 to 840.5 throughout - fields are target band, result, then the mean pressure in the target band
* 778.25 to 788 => -3.83 min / 46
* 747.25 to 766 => -4.75 min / 45.8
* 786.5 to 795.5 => -3.98 min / 46.1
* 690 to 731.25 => -2.75 min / 45.5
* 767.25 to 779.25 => -4.21 min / 46.4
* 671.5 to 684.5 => -0.77 min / 49.7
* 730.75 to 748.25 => -1.91 min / 43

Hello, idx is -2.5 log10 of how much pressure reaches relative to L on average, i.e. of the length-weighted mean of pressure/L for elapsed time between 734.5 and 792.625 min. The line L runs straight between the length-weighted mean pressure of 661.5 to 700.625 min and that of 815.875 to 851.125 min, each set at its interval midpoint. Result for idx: -0.247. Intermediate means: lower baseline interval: 48.9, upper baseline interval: 25.8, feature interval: 45.4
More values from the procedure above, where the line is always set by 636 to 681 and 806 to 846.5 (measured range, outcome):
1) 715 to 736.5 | -0.02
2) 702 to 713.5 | -0.04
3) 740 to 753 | -0.10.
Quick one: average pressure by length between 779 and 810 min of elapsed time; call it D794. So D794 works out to 47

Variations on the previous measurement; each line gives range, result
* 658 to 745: 46.4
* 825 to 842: 21.9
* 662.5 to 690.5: 49.6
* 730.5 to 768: 44.6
